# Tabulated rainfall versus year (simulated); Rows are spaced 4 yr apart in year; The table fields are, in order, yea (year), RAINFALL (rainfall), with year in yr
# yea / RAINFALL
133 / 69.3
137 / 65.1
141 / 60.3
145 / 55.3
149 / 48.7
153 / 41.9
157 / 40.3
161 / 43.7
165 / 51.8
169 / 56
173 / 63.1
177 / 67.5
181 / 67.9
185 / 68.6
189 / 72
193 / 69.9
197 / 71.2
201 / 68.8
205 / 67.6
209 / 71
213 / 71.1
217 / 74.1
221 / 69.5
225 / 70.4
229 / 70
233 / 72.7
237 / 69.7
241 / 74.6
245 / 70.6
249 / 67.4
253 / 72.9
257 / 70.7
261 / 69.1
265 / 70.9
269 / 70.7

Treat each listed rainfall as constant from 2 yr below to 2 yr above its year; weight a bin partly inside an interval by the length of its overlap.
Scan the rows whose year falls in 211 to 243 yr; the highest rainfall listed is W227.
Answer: 74.6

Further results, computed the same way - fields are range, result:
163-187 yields 68.6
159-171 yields 56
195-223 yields 74.1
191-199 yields 71.2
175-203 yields 72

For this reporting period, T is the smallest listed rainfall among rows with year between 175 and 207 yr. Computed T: 67.5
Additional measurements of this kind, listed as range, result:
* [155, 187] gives 40.3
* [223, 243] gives 69.7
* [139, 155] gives 41.9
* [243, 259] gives 67.4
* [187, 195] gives 69.9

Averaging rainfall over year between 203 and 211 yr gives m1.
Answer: 69.3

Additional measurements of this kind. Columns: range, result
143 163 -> 46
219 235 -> 70.7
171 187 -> 66.8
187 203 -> 70.5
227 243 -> 71.8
